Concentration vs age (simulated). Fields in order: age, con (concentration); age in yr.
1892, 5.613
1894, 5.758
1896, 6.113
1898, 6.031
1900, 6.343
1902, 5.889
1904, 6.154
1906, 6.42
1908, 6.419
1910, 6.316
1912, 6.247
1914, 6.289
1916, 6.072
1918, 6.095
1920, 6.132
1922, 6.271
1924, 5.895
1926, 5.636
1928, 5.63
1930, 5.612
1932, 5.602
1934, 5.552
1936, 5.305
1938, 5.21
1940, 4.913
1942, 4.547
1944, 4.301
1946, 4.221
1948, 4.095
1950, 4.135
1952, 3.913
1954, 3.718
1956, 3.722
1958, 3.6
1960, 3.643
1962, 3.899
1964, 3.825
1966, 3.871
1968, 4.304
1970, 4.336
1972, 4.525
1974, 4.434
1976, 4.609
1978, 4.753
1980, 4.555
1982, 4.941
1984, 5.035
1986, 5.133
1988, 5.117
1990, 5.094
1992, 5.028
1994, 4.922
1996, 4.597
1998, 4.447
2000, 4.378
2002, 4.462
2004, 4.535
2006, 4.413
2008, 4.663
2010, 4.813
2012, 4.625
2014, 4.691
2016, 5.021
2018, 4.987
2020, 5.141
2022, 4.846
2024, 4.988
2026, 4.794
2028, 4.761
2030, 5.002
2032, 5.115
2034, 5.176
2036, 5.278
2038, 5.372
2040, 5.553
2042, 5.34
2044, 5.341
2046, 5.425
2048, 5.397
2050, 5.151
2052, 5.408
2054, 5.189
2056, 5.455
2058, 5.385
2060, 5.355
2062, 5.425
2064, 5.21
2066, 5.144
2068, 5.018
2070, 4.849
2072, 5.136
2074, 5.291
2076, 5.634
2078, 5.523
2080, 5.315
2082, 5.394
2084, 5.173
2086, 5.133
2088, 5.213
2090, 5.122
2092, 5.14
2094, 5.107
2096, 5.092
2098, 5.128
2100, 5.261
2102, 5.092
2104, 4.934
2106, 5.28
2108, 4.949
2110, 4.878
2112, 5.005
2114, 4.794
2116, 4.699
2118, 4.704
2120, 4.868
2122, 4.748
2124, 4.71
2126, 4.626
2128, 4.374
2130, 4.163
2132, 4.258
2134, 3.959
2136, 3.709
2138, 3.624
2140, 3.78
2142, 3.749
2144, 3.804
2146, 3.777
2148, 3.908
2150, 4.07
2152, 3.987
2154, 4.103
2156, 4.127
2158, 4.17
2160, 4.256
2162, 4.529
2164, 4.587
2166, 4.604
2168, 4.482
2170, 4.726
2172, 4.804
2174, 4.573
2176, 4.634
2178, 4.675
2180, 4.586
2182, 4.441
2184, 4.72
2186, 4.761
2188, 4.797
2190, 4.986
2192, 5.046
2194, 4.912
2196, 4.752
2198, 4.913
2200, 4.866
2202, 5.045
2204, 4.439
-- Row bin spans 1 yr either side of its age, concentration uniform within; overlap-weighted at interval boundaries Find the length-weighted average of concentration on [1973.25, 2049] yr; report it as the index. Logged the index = 4.92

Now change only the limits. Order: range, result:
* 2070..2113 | 5.17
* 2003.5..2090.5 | 5.14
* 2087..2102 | 5.15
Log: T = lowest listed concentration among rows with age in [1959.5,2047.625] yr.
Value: 3.643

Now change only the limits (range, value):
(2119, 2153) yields 3.624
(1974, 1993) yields 4.434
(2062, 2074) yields 4.849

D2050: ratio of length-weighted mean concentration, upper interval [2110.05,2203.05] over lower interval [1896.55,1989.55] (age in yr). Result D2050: 0.88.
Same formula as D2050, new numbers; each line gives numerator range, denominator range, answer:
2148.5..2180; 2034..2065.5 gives 0.83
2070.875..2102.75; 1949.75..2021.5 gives 1.16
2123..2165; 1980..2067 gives 0.82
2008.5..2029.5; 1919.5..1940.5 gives 0.87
